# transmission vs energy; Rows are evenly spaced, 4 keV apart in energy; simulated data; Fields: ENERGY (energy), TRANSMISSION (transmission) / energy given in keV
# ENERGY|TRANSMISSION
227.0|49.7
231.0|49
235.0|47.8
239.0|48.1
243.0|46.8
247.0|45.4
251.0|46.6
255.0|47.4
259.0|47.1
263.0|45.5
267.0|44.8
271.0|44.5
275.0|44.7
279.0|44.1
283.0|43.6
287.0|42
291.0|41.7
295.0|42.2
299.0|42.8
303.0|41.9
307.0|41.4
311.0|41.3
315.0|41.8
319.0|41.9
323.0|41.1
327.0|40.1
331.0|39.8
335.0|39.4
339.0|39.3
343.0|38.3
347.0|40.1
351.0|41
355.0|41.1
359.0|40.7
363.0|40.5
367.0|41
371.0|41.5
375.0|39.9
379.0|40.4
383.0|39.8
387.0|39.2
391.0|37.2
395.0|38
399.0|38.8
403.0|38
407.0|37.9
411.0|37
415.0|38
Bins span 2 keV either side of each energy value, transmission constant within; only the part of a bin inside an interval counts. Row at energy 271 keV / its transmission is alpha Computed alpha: 44.5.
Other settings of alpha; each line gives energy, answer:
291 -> 41.7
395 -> 38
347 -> 40.1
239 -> 48.1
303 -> 41.9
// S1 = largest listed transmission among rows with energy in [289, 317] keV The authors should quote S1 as 42.8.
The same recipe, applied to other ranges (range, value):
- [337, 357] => 41.1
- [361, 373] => 41.5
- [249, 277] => 47.4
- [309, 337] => 41.9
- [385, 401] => 39.2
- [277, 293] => 44.1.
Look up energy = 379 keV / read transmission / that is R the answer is 40.4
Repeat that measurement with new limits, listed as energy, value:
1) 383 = 39.8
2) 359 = 40.7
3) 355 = 41.1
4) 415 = 38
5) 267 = 44.8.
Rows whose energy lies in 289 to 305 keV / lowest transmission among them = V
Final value 41.7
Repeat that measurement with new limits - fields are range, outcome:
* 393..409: 37.9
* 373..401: 37.2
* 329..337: 39.4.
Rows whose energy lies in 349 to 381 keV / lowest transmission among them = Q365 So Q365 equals 39.9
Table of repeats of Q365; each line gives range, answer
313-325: 41.1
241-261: 45.4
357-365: 40.5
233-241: 47.8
